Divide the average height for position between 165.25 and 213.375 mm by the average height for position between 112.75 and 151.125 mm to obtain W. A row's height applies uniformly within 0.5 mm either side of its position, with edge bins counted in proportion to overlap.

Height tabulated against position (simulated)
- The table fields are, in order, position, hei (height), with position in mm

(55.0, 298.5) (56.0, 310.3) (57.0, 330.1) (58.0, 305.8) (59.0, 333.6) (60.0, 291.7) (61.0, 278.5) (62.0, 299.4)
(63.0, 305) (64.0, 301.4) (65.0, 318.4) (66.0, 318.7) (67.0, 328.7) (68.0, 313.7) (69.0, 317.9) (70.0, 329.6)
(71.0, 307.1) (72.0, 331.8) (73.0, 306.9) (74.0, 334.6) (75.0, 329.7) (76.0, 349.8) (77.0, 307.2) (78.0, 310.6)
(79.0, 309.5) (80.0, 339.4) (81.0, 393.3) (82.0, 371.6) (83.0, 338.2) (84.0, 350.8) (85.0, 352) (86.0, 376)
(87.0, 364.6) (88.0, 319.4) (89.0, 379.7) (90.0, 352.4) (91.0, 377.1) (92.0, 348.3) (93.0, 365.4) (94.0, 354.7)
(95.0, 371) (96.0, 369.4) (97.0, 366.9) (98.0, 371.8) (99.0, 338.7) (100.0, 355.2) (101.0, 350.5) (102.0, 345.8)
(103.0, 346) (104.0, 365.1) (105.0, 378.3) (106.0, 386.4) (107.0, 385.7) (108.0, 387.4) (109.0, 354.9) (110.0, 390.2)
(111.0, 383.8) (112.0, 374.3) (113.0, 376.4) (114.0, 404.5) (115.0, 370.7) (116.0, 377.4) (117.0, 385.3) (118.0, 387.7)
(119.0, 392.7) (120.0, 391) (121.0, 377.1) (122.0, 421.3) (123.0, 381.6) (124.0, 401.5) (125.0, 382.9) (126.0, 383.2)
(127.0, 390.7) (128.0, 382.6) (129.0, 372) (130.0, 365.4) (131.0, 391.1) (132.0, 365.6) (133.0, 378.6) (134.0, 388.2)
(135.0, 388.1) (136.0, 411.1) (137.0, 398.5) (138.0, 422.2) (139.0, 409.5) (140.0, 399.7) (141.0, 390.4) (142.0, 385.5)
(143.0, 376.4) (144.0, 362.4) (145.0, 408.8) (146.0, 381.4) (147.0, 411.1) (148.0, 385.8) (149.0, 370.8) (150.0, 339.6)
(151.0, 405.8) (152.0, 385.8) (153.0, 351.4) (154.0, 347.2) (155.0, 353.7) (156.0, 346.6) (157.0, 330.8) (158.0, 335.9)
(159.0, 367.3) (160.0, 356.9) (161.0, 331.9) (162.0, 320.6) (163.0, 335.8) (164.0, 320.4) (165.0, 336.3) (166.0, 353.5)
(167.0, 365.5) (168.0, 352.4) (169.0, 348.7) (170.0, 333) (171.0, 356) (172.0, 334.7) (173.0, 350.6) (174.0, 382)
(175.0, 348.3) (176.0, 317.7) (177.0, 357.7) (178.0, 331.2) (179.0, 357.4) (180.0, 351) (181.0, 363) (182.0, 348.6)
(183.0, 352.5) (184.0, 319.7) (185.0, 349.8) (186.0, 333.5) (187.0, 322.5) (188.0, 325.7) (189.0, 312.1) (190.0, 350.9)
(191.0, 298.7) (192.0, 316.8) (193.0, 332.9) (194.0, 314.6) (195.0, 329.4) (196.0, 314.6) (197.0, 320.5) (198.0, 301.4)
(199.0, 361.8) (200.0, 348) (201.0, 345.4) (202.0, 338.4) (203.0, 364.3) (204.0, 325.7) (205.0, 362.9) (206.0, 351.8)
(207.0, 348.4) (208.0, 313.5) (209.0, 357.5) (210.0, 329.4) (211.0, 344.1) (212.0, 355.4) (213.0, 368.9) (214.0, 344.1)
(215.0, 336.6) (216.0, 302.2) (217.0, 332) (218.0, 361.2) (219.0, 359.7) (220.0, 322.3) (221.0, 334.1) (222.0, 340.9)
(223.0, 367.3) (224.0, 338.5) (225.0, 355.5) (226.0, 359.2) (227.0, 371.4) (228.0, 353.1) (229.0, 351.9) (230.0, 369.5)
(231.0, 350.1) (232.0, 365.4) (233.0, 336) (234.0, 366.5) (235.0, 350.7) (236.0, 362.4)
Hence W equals 0.88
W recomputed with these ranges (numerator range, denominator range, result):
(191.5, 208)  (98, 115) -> 0.91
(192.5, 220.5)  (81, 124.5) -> 0.91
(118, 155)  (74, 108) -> 1.09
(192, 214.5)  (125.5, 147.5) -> 0.87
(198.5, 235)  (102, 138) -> 0.91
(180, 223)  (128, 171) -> 0.92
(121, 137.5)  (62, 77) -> 1.21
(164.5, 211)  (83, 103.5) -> 0.95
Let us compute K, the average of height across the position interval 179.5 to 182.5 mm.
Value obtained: 354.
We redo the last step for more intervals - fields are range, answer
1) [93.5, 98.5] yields 367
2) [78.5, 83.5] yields 350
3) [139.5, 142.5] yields 392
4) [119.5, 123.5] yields 393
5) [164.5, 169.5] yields 351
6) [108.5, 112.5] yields 376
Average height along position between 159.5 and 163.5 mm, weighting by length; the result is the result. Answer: 336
